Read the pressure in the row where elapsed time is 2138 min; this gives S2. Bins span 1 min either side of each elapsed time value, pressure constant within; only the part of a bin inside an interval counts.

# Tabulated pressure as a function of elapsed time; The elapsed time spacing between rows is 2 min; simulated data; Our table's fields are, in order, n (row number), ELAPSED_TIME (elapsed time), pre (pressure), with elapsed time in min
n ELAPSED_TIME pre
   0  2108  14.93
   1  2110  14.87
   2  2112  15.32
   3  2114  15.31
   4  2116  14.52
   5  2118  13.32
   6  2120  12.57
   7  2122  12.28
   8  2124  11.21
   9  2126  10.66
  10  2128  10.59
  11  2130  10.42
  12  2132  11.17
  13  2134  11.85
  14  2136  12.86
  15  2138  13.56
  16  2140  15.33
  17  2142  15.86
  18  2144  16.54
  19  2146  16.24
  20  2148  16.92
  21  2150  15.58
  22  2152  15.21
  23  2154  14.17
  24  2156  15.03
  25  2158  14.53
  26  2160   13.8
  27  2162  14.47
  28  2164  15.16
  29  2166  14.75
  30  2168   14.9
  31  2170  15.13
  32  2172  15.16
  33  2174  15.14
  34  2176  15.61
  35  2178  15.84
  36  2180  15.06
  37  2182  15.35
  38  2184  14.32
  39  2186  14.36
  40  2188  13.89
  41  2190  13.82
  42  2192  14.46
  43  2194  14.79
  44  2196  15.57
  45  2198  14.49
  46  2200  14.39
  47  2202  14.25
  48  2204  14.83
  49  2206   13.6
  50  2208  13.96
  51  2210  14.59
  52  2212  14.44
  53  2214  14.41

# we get 13.56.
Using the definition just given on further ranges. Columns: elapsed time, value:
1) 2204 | 14.83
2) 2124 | 11.21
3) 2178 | 15.84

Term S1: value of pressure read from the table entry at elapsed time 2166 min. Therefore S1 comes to 14.75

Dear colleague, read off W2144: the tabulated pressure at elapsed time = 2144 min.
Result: 16.54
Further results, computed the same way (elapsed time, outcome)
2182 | 15.35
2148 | 16.92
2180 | 15.06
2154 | 14.17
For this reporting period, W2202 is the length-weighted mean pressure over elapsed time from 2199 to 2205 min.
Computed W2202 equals 14.5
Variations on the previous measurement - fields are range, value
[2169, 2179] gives 15.4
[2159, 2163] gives 14.1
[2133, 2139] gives 12.8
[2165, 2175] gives 15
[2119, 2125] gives 12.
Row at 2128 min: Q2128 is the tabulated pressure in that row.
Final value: 10.59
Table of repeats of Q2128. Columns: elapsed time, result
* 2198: 14.49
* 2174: 15.14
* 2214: 14.41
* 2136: 12.86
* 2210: 14.59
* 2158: 14.53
